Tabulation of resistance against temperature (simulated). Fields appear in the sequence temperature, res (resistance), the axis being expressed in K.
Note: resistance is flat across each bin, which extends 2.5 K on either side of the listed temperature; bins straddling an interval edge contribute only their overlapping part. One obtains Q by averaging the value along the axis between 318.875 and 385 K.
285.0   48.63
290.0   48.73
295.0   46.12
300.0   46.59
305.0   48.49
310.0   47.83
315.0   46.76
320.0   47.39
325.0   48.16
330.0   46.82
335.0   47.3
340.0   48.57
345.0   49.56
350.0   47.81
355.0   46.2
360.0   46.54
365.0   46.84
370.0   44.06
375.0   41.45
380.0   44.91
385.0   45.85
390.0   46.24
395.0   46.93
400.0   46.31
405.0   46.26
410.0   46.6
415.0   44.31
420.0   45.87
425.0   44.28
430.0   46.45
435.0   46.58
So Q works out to 46.5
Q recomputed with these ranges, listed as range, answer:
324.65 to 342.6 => 47.7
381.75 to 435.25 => 45.9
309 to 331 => 47.4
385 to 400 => 46.4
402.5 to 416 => 45.9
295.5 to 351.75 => 47.7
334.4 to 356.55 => 48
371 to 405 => 45.3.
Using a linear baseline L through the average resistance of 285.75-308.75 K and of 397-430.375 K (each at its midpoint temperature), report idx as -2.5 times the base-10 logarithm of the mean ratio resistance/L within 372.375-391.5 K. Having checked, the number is 0.04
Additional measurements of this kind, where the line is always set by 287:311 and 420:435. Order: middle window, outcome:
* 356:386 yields 0.04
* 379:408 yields 0.00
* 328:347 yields -0.02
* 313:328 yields 0.00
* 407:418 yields 0.01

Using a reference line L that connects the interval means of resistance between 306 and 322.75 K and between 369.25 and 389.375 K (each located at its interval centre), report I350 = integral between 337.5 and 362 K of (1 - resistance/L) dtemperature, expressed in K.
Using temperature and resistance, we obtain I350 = -1.1 K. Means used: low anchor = 47.4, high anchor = 44.3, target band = 47.8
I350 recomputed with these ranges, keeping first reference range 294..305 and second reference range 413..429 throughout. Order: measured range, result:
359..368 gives -0.1 K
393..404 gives -0.3 K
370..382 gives 0.6 K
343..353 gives -0.5 K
